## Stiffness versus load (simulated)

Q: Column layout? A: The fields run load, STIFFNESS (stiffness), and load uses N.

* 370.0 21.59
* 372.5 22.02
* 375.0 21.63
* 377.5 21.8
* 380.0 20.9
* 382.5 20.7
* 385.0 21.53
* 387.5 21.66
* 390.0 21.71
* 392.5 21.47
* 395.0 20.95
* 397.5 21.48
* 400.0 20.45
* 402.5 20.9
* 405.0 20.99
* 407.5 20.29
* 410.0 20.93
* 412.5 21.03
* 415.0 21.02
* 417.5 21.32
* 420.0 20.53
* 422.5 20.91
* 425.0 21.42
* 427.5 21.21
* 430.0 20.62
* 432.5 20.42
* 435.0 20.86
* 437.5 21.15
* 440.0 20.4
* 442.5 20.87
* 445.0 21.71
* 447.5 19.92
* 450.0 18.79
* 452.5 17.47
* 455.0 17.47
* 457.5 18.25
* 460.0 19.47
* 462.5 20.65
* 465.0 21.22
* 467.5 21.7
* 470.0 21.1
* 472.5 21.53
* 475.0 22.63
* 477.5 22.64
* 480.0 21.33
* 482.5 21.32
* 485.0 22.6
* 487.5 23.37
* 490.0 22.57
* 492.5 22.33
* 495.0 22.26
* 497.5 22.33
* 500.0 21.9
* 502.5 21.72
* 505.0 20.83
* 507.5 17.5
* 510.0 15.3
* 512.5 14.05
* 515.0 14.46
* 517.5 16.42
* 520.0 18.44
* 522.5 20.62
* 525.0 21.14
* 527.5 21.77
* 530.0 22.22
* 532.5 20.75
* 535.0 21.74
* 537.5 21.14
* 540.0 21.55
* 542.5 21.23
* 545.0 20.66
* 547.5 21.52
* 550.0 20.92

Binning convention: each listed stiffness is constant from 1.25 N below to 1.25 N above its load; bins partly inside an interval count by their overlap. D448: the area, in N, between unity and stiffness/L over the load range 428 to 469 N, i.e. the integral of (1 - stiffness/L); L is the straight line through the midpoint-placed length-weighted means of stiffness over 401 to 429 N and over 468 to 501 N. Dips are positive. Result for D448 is 2.7 N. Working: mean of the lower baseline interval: 21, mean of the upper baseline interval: 22.1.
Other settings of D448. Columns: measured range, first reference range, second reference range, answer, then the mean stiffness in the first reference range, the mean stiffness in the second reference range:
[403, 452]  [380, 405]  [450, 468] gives -1.2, 21.2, 19.3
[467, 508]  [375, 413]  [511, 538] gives -4.2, 21.1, 19.3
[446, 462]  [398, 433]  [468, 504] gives 2.1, 20.9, 22.1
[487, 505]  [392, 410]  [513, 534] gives -2.3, 20.9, 19.3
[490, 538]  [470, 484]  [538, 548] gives 3.6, 21.8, 21.2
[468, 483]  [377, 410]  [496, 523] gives -2.0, 21.1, 18.5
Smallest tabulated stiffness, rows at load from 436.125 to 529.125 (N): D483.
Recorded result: 14.05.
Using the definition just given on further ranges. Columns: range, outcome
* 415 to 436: 20.42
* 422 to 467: 17.47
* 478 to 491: 21.32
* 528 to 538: 20.75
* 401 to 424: 20.29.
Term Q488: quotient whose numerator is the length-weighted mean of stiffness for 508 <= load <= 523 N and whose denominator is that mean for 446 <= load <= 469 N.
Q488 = 0.8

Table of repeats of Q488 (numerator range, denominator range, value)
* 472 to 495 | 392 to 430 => 1.06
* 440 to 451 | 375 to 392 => 0.95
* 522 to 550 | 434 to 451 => 1.04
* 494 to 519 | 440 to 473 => 0.93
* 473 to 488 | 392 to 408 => 1.06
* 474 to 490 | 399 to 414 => 1.07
